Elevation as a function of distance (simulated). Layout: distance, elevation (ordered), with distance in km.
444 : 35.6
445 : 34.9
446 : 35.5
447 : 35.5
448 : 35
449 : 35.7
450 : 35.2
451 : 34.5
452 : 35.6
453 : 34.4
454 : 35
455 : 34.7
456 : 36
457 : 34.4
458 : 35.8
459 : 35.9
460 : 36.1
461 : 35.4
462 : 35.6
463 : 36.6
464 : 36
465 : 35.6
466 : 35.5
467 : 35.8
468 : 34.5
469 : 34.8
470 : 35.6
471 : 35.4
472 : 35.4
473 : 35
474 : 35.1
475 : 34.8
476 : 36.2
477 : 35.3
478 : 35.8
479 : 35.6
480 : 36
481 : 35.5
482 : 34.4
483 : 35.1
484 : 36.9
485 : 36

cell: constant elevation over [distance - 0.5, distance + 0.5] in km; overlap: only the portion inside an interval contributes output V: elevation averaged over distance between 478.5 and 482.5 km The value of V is 35.4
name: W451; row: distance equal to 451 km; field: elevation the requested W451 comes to 34.5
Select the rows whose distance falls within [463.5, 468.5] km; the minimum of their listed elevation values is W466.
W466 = 34.5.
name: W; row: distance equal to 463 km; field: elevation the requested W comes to 36.6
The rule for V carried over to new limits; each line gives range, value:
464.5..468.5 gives 35.4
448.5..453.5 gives 35.1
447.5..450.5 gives 35.3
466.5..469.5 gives 35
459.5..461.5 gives 35.8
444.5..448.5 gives 35.2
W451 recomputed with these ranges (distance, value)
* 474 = 35.1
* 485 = 36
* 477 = 35.3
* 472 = 35.4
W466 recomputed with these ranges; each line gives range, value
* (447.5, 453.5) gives 34.4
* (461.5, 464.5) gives 35.6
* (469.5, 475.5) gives 34.8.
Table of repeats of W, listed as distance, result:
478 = 35.8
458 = 35.8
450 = 35.2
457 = 34.4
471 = 35.4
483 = 35.1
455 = 34.7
